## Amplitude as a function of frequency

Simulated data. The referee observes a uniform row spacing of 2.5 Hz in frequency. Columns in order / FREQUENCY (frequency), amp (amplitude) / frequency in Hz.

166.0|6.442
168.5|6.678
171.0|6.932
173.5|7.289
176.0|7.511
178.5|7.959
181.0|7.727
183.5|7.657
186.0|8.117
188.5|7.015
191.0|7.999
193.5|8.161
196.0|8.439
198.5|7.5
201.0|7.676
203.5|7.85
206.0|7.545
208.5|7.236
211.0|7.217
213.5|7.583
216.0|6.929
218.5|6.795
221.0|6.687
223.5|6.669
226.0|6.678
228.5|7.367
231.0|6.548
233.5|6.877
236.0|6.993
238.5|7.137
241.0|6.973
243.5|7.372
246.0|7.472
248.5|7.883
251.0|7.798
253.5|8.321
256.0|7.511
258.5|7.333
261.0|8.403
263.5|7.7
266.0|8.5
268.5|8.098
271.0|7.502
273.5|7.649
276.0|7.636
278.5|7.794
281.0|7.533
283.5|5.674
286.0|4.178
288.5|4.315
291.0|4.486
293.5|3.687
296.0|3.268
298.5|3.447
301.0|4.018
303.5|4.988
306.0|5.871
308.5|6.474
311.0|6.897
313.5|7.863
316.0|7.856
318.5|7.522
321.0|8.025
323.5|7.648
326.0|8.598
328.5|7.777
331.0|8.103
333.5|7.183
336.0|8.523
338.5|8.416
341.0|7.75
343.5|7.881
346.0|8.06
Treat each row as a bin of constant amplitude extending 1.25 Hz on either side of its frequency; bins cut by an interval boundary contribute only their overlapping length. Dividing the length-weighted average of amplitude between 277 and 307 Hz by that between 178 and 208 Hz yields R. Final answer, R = 0.6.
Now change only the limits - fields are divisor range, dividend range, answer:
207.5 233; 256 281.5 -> 1.12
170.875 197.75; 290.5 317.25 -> 0.69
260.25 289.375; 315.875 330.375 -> 1.12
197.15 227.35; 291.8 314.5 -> 0.71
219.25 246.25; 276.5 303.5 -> 0.71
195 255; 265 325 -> 0.86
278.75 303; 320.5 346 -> 1.71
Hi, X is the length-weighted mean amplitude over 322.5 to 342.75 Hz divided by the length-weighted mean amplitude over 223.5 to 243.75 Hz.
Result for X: 1.15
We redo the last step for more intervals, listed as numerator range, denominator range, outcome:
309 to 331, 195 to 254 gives 1.06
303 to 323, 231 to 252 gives 0.97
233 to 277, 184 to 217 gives 1.00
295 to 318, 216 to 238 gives 0.84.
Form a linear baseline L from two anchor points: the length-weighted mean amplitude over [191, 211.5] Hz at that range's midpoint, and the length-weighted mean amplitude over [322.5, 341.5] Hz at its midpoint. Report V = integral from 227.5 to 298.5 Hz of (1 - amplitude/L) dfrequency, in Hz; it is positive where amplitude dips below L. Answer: 9.6 Hz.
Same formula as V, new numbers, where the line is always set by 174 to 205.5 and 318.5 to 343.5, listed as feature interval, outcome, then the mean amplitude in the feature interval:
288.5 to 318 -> 9.57 Hz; 5.36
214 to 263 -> 3.67 Hz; 7.26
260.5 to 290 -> 3.25 Hz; 7.03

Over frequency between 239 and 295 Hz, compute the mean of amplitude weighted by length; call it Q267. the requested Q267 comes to 6.98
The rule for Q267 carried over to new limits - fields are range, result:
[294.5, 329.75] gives 6.43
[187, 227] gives 7.38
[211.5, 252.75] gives 7.13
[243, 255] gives 7.79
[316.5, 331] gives 7.93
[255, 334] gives 6.67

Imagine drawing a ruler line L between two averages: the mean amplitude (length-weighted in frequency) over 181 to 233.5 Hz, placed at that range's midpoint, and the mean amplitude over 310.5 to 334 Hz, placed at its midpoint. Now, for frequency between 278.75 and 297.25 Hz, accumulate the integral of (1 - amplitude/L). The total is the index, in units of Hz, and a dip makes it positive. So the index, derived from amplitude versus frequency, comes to 6.67 Hz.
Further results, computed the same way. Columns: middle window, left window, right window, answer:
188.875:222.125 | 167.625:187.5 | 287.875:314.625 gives -2.7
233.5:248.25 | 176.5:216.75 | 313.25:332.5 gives 1.0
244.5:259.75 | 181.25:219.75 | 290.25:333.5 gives -1.6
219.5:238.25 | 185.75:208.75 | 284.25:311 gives -0.2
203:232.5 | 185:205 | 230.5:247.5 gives 1.5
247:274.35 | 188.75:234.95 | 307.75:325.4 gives -1.7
